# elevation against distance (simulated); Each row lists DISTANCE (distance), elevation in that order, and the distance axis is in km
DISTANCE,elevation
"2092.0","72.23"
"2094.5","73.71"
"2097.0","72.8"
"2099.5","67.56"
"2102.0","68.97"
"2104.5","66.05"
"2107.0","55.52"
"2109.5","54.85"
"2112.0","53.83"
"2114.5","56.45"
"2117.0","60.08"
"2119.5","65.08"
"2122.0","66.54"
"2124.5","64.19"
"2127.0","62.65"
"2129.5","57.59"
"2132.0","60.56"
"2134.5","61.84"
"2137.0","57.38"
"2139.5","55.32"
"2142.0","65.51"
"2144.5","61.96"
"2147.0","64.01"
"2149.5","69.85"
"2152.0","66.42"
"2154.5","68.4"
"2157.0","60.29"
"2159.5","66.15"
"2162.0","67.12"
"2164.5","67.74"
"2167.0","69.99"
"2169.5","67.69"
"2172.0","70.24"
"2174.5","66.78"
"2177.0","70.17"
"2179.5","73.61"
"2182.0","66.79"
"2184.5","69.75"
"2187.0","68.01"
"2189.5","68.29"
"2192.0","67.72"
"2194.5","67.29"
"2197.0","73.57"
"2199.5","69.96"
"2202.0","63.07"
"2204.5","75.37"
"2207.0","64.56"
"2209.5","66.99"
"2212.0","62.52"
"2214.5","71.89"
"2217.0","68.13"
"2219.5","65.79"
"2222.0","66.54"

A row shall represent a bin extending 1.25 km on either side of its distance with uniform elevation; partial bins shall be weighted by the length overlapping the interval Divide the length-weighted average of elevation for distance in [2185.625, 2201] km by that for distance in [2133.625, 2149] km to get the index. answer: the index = 1.1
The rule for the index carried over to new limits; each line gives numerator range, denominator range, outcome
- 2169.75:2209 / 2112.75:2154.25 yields 1.11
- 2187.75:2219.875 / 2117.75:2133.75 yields 1.09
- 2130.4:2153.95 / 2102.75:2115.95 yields 1.08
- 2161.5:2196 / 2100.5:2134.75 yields 1.13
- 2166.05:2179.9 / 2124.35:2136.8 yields 1.14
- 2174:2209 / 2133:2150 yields 1.11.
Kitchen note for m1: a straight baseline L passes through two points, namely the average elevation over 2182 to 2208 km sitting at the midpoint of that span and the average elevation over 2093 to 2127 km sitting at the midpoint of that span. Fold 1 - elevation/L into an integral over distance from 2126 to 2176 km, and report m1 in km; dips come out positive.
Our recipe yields 1.25 km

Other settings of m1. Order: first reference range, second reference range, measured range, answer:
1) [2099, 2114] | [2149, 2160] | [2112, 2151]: 1.0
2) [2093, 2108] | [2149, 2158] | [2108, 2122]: 1.8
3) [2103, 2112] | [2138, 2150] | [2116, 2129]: -0.7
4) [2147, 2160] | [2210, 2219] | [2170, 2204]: -1.1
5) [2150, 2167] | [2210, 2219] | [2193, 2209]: -0.4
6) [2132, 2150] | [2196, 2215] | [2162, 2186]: -1.5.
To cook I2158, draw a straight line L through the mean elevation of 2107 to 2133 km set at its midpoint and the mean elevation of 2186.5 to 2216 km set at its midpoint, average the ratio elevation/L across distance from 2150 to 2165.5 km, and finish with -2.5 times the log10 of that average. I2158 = -0.04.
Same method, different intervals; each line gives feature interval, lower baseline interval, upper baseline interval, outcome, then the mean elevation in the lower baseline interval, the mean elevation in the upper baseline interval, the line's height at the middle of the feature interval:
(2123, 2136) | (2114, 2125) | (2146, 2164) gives 0.04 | 62.8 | 66.1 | 63.7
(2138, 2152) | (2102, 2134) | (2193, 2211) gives 0.00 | 60.7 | 68.6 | 63.2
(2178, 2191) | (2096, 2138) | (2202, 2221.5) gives -0.05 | 61.8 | 67.5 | 65.9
